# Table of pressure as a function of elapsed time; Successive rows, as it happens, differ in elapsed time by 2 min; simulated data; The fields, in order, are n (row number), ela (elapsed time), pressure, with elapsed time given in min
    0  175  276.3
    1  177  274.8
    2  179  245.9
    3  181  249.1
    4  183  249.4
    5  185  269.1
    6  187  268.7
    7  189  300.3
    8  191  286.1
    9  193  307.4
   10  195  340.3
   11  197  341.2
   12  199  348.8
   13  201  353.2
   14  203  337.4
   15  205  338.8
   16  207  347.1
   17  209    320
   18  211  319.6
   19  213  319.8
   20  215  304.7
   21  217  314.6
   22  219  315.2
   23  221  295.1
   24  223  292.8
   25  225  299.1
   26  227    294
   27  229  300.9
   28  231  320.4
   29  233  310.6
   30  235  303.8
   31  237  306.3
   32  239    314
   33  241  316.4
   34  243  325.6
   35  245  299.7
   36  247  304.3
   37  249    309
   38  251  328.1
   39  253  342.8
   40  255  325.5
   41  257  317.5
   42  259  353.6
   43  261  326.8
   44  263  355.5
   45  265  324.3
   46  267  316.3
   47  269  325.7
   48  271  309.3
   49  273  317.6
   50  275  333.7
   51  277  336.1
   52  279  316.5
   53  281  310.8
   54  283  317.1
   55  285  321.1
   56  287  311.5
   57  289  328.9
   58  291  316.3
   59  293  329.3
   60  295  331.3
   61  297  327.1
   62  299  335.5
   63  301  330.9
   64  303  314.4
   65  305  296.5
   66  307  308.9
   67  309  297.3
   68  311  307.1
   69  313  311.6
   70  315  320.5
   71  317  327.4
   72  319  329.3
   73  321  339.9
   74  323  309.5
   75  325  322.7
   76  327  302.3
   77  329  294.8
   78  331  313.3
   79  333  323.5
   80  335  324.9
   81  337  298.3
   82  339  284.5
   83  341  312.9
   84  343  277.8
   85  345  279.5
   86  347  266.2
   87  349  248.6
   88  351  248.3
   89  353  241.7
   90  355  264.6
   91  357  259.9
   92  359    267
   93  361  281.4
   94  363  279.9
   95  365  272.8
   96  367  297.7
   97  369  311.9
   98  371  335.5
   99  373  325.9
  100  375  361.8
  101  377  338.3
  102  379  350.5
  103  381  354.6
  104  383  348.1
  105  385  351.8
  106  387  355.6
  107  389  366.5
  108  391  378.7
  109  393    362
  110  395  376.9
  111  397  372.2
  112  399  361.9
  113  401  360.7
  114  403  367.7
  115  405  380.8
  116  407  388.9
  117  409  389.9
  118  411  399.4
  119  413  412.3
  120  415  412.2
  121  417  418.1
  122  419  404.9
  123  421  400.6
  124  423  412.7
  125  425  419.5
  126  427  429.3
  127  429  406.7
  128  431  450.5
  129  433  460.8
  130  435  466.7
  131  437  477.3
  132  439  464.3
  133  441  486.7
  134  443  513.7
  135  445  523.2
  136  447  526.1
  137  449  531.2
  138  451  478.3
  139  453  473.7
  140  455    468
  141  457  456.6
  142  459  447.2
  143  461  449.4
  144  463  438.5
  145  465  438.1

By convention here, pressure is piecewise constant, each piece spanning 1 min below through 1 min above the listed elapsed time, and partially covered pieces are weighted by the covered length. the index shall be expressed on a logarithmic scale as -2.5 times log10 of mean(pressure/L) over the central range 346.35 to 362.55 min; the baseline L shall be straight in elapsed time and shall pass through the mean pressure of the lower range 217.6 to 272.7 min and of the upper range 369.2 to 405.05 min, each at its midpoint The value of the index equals 0.31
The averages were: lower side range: 316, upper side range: 357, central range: 260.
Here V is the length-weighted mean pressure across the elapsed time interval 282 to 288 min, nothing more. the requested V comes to 317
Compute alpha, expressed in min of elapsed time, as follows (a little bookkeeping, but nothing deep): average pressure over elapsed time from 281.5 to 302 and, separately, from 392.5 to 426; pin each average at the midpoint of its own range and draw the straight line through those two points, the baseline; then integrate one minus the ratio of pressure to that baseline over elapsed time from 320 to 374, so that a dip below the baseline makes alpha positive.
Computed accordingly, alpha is 9.62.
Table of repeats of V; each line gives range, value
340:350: 277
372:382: 346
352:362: 263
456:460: 452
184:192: 281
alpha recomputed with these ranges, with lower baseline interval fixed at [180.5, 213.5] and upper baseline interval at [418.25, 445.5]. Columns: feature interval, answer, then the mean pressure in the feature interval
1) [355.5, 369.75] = 4.50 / 280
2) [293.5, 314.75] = 3.32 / 317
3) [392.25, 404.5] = 1.79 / 368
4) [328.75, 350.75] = 5.80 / 292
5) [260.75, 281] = 1.72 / 325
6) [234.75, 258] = 1.70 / 316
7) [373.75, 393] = 3.00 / 356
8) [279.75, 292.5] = 1.63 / 318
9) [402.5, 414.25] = 1.22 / 391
